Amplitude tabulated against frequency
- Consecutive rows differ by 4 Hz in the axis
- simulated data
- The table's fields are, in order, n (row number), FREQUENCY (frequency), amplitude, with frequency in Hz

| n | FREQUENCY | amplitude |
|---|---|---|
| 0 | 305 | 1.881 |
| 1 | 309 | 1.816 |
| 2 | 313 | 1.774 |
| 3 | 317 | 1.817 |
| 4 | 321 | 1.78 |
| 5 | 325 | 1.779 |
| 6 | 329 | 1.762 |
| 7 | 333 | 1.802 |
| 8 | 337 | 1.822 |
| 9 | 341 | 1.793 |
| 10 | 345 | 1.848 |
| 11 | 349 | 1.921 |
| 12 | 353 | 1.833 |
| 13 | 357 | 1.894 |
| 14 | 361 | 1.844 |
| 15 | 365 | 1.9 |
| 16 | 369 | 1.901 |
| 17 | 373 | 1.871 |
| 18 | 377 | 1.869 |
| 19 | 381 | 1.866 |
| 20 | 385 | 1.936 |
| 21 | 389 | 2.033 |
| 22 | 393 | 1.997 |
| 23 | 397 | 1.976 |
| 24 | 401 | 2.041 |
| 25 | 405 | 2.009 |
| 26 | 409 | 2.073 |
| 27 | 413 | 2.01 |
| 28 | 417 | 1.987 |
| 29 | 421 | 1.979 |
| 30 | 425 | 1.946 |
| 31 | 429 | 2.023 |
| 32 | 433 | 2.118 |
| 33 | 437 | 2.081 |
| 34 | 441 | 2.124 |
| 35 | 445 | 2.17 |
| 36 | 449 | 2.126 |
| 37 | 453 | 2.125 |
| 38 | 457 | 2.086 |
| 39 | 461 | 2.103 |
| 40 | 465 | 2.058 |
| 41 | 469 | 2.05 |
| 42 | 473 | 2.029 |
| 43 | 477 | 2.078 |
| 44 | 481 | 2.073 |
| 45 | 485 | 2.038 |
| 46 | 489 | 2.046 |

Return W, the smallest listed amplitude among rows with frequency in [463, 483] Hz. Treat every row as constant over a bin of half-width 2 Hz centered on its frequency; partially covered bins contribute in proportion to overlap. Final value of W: 2.029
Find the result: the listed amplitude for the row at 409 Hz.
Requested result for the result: 2.073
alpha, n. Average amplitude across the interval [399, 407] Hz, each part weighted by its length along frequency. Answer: 2.02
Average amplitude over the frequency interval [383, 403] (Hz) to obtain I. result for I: 2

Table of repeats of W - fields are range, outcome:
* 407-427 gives 1.946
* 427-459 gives 2.023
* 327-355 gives 1.762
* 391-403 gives 1.976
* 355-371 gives 1.844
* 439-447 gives 2.124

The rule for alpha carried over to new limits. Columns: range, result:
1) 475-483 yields 2.08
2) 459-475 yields 2.06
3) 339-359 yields 1.86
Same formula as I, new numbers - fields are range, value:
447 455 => 2.13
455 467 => 2.08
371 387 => 1.89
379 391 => 1.95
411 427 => 1.98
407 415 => 2.04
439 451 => 2.14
